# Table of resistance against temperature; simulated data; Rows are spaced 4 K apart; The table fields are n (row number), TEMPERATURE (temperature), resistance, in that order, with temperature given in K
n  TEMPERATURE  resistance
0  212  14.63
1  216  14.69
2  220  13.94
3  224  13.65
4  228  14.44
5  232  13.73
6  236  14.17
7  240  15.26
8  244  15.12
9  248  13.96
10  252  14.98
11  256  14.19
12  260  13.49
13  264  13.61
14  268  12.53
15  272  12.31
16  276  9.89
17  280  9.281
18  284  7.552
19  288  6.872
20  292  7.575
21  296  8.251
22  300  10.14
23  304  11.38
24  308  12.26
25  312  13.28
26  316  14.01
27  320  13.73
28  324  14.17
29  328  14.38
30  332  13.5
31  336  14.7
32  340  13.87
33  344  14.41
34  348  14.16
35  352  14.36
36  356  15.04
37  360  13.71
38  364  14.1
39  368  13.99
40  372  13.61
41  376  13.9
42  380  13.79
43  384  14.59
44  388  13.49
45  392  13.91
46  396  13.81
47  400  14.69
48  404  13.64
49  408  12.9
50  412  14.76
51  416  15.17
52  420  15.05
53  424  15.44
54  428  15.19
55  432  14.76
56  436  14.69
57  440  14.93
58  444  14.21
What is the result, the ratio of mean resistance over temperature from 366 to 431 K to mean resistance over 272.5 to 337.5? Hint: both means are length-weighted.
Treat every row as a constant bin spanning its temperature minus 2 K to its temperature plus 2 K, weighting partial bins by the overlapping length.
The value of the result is 1.3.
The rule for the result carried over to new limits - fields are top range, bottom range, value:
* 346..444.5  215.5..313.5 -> 1.17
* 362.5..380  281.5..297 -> 1.83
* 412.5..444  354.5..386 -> 1.06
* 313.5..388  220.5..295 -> 1.14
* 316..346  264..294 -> 1.45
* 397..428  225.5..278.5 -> 1.07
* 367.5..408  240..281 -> 1.06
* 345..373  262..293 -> 1.41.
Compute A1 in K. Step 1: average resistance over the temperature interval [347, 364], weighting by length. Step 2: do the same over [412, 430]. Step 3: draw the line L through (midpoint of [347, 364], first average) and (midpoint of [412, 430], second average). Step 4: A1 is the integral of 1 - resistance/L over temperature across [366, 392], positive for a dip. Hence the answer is 1.3 K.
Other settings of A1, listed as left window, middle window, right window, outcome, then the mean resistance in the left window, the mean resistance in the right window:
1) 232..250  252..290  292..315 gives 4.8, 14.5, 10.9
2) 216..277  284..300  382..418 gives 6.9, 13.8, 14.1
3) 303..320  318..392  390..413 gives -3.7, 12.9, 13.9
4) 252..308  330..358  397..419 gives -4.0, 10.8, 14.2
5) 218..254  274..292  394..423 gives 7.6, 14.4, 14.3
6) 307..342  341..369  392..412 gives -0.8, 13.8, 13.9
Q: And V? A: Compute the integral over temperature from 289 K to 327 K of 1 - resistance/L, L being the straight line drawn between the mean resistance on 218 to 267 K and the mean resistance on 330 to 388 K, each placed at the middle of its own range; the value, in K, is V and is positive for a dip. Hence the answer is 6.8 K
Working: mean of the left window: 14.2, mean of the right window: 14.1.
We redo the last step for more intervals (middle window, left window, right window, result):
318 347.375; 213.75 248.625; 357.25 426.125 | 0.2 K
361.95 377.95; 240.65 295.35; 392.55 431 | -0.3 K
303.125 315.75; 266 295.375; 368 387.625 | -2.2 K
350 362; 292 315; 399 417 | -1.8 K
